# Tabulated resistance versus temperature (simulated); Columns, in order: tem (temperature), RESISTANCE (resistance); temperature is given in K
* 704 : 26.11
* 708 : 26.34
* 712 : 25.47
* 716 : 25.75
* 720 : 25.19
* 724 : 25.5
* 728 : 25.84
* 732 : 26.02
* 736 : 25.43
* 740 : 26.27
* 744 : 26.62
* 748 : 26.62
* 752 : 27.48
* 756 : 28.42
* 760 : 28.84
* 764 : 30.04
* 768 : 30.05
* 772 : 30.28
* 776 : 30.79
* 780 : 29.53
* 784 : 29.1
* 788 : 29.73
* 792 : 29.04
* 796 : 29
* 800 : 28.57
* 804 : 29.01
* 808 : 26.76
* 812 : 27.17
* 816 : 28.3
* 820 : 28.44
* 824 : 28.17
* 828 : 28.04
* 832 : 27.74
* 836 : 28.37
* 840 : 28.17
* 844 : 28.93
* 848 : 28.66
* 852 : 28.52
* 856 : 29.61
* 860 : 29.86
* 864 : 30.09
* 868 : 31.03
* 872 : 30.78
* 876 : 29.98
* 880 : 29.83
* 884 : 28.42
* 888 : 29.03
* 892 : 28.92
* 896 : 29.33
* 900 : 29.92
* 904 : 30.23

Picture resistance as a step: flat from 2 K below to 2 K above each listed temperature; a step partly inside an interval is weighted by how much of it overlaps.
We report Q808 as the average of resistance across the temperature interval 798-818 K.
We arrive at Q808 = 28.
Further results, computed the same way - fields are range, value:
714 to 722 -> 25.5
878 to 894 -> 29.1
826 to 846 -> 28.2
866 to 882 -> 30.4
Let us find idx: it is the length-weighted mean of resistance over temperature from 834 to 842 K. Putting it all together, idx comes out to 28.3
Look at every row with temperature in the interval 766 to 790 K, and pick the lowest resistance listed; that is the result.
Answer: 29.1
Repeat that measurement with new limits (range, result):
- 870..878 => 29.98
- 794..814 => 26.76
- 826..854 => 27.74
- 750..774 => 27.48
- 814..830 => 28.04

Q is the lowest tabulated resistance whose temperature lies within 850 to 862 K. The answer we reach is 28.52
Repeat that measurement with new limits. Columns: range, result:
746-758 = 26.62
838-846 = 28.17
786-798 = 29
